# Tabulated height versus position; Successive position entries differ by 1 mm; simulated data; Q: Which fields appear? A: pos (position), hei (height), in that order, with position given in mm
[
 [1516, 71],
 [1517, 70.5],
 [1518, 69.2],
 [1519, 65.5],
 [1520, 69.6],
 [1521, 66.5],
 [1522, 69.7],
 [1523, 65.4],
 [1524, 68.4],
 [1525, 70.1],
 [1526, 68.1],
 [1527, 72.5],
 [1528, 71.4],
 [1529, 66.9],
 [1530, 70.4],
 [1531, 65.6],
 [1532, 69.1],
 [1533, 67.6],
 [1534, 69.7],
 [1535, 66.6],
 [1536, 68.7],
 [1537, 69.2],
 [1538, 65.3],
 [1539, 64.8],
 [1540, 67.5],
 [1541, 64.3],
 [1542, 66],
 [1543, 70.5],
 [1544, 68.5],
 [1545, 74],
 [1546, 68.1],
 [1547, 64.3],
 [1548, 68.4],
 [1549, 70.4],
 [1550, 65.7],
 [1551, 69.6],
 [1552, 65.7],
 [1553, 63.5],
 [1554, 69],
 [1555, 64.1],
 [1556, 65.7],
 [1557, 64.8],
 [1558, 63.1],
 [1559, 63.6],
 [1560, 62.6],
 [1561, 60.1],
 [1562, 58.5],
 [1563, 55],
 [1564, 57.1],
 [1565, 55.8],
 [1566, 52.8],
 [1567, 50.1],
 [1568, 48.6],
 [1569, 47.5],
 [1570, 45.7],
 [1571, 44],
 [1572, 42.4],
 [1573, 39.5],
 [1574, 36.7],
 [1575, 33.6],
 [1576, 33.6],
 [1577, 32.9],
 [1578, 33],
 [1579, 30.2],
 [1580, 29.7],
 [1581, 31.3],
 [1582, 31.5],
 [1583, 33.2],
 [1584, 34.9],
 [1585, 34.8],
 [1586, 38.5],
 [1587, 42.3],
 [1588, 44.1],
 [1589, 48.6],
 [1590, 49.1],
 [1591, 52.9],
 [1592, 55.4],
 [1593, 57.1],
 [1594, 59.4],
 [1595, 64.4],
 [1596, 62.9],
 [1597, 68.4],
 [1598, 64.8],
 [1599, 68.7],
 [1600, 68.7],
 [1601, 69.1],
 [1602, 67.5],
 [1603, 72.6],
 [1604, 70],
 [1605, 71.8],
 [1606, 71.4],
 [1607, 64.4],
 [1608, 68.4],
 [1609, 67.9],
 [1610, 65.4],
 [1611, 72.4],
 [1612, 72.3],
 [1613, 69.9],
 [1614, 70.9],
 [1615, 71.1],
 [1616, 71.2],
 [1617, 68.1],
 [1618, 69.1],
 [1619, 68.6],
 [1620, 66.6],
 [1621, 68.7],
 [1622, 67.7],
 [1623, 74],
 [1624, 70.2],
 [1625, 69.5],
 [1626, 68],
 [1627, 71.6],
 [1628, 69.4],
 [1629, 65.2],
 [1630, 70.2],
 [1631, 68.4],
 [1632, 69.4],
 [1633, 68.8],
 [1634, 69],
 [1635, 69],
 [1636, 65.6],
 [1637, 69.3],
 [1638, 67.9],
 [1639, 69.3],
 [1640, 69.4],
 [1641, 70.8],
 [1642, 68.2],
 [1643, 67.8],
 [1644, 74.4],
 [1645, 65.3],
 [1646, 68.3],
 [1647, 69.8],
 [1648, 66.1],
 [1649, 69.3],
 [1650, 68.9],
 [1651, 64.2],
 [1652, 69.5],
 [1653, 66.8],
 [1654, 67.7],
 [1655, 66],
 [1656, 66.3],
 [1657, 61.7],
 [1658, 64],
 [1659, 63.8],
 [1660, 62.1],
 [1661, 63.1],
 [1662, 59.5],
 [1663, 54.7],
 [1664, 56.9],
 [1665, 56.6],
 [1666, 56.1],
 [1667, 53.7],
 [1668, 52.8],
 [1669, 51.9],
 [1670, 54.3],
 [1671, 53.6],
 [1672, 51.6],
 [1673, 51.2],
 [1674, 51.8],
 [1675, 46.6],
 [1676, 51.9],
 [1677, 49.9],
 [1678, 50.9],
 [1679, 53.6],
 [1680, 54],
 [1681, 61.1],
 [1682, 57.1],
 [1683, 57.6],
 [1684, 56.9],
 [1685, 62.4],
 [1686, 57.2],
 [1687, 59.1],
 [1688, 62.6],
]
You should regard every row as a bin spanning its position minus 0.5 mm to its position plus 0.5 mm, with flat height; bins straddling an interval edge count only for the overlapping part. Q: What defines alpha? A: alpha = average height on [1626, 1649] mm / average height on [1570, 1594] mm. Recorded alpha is 1.72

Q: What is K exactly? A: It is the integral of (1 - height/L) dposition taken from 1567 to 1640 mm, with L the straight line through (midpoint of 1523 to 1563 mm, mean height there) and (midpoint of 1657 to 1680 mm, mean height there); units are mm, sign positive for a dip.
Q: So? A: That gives 2.7 mm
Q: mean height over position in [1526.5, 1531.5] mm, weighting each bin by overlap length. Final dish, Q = 69.4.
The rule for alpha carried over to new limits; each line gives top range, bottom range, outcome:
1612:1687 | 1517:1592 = 1.11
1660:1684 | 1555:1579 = 1.10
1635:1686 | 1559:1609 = 1.18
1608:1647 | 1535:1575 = 1.15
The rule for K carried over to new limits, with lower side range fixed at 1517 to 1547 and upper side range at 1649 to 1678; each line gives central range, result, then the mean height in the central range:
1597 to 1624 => -3.0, 69.3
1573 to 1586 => 6.3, 33.4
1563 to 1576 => 3.9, 46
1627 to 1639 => -1.5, 68.6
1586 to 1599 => 1.7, 55.6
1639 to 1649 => -1.5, 68.9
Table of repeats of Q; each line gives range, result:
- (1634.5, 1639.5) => 68.2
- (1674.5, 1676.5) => 49.2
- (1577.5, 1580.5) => 31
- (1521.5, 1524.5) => 67.8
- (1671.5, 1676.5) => 50.6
